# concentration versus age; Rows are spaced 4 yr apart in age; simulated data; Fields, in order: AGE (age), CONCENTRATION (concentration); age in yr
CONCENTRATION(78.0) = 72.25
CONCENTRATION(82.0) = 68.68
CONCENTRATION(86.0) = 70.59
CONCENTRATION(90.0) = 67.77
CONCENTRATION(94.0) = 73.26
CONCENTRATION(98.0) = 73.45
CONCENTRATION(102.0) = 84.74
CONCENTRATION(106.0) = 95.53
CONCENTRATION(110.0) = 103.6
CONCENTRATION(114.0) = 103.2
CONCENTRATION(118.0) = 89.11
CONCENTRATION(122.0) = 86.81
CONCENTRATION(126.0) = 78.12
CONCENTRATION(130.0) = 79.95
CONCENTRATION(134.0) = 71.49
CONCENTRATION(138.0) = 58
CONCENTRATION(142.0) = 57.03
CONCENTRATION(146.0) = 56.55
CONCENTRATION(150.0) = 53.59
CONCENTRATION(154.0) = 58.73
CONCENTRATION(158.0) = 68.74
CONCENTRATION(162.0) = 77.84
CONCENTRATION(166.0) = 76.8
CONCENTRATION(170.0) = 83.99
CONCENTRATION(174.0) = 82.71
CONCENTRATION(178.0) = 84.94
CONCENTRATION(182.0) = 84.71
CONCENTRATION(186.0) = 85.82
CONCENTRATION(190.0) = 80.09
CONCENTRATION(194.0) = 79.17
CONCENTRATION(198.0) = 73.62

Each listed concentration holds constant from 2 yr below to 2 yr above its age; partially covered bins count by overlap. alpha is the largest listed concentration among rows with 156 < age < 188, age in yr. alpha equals 85.82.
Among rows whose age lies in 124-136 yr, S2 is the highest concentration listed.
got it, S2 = 79.95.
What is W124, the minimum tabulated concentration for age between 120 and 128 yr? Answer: 78.12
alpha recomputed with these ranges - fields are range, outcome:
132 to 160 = 71.49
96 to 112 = 103.6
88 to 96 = 73.26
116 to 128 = 89.11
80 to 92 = 70.59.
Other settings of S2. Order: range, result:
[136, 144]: 58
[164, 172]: 83.99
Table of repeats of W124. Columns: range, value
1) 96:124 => 73.45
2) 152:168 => 58.73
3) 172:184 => 82.71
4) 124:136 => 71.49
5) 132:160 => 53.59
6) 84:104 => 67.77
